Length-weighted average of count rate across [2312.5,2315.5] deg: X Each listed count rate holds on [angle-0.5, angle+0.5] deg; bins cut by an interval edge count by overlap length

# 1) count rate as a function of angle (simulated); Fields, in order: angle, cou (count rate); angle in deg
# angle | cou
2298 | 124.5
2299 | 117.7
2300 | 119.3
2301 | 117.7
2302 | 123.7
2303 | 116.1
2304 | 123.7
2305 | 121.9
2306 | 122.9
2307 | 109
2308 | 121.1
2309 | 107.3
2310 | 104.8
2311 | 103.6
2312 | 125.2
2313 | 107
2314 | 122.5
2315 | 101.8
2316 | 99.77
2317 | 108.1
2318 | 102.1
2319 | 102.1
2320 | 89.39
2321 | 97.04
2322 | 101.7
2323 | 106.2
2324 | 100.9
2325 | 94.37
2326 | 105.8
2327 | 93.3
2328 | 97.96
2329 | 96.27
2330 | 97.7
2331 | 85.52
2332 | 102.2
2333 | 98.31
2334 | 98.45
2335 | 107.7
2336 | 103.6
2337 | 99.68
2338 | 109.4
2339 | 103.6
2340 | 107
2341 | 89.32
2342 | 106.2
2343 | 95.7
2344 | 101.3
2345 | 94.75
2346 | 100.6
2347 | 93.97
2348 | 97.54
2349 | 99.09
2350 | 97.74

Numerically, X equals 110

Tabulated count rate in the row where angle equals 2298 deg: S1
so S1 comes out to 124.5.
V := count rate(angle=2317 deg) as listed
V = 108.1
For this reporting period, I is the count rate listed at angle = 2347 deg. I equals 93.97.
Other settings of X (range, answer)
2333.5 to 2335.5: 103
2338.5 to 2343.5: 100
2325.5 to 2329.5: 98.3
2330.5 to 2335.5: 98.4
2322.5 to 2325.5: 100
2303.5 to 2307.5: 119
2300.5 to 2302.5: 121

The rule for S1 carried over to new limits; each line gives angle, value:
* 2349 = 99.09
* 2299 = 117.7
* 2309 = 107.3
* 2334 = 98.45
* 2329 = 96.27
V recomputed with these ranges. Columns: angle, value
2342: 106.2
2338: 109.4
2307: 109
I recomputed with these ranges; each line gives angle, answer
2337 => 99.68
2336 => 103.6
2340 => 107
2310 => 104.8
